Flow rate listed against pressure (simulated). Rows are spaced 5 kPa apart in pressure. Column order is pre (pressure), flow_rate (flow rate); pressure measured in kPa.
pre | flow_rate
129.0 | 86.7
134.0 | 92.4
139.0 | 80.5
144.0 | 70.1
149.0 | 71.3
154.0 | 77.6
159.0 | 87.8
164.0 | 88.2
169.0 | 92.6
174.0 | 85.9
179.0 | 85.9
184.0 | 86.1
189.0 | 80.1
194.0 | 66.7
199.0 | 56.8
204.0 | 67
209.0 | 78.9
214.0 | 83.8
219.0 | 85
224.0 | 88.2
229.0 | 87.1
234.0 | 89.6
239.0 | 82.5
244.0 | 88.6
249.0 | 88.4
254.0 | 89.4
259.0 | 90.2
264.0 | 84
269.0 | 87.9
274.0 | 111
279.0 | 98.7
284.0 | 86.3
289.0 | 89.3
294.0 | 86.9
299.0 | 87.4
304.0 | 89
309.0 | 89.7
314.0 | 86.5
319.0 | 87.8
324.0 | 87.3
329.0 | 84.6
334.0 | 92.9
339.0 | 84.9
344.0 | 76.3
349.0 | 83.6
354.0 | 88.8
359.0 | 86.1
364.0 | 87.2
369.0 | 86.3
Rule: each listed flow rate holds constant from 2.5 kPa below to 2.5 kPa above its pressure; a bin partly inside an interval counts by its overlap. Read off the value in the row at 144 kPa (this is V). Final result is 70.1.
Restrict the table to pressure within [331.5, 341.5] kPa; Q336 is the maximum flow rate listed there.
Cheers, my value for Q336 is 92.9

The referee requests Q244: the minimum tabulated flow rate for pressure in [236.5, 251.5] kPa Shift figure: 82.5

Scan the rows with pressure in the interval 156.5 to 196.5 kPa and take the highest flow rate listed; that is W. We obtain 92.6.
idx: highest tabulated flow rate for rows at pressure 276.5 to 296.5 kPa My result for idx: 98.7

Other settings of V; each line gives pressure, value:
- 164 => 88.2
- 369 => 86.3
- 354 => 88.8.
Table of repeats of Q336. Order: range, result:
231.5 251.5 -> 89.6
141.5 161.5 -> 87.8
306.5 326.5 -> 89.7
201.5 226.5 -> 88.2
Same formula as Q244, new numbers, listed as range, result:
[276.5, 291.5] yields 86.3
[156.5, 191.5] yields 80.1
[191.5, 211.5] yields 56.8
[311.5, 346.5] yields 76.3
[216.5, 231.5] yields 85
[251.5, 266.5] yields 84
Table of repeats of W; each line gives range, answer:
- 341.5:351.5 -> 83.6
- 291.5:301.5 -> 87.4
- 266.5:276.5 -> 111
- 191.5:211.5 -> 78.9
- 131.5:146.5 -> 92.4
